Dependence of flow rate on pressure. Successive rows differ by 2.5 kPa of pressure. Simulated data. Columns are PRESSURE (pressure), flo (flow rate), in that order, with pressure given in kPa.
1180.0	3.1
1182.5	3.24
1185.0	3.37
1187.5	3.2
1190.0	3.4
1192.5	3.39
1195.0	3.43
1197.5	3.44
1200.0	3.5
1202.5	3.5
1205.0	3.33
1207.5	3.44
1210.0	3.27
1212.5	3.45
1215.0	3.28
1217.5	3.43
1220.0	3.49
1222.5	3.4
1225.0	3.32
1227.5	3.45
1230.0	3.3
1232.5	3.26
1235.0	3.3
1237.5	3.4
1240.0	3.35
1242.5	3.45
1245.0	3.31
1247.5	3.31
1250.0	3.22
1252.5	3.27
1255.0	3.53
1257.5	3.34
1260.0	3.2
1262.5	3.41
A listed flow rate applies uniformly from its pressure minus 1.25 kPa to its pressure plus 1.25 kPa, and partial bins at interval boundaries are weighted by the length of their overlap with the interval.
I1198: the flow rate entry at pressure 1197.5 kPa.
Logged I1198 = 3.44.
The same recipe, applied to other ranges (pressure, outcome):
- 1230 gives 3.3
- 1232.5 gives 3.26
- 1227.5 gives 3.45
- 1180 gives 3.1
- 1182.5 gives 3.24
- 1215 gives 3.28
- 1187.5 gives 3.2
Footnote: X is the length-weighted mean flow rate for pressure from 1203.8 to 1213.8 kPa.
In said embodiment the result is 3.37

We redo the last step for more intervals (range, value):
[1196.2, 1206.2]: 3.44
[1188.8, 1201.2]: 3.43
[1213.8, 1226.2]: 3.38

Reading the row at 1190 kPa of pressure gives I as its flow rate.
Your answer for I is 3.4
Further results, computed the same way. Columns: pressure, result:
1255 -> 3.53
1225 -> 3.32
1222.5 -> 3.4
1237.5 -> 3.4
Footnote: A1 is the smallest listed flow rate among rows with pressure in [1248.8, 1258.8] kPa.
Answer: 3.22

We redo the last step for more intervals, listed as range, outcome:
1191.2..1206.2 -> 3.33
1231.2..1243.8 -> 3.26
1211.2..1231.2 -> 3.28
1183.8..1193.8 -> 3.2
